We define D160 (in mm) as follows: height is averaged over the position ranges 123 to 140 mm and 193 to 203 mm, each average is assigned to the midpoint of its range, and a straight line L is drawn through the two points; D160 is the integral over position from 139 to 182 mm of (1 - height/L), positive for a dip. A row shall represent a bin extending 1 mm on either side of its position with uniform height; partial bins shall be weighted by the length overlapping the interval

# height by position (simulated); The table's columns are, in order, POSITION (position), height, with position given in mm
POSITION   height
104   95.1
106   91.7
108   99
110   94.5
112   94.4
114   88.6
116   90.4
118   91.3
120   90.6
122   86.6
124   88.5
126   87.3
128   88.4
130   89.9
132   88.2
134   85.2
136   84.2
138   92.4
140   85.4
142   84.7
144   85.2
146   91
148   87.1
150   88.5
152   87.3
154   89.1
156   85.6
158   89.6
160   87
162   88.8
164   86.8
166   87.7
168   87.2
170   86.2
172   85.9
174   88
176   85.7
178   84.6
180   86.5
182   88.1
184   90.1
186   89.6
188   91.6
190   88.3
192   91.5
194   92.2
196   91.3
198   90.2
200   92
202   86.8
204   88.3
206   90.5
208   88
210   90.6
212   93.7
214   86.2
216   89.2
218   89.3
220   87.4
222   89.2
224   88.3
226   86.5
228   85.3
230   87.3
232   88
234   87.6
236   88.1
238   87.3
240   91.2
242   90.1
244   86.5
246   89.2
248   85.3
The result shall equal 0.9 mm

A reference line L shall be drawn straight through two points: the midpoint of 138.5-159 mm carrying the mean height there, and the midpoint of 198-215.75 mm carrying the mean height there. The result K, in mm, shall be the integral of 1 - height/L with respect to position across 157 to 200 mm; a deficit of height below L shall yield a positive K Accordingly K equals 0.0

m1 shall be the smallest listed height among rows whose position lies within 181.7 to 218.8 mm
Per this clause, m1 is 86.2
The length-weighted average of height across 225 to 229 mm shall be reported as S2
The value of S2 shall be 85.9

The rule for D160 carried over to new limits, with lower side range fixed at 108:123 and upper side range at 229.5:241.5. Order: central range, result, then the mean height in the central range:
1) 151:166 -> 0.4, 87.7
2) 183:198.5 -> -0.2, 90.6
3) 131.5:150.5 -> 0.8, 87.1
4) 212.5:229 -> 0.2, 87.9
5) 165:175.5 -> 0.4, 86.9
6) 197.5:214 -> -0.1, 89.8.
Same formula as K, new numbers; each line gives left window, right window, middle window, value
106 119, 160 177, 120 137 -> 0.7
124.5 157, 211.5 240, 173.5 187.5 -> 0.0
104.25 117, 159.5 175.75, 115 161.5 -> 1.2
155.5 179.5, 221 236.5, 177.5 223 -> -1.1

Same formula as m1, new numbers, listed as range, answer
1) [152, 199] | 84.6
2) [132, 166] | 84.2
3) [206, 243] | 85.3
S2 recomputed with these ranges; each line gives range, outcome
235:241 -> 88.9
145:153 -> 88.5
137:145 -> 86.9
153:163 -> 88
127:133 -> 88.8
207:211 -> 89.3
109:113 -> 94.5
